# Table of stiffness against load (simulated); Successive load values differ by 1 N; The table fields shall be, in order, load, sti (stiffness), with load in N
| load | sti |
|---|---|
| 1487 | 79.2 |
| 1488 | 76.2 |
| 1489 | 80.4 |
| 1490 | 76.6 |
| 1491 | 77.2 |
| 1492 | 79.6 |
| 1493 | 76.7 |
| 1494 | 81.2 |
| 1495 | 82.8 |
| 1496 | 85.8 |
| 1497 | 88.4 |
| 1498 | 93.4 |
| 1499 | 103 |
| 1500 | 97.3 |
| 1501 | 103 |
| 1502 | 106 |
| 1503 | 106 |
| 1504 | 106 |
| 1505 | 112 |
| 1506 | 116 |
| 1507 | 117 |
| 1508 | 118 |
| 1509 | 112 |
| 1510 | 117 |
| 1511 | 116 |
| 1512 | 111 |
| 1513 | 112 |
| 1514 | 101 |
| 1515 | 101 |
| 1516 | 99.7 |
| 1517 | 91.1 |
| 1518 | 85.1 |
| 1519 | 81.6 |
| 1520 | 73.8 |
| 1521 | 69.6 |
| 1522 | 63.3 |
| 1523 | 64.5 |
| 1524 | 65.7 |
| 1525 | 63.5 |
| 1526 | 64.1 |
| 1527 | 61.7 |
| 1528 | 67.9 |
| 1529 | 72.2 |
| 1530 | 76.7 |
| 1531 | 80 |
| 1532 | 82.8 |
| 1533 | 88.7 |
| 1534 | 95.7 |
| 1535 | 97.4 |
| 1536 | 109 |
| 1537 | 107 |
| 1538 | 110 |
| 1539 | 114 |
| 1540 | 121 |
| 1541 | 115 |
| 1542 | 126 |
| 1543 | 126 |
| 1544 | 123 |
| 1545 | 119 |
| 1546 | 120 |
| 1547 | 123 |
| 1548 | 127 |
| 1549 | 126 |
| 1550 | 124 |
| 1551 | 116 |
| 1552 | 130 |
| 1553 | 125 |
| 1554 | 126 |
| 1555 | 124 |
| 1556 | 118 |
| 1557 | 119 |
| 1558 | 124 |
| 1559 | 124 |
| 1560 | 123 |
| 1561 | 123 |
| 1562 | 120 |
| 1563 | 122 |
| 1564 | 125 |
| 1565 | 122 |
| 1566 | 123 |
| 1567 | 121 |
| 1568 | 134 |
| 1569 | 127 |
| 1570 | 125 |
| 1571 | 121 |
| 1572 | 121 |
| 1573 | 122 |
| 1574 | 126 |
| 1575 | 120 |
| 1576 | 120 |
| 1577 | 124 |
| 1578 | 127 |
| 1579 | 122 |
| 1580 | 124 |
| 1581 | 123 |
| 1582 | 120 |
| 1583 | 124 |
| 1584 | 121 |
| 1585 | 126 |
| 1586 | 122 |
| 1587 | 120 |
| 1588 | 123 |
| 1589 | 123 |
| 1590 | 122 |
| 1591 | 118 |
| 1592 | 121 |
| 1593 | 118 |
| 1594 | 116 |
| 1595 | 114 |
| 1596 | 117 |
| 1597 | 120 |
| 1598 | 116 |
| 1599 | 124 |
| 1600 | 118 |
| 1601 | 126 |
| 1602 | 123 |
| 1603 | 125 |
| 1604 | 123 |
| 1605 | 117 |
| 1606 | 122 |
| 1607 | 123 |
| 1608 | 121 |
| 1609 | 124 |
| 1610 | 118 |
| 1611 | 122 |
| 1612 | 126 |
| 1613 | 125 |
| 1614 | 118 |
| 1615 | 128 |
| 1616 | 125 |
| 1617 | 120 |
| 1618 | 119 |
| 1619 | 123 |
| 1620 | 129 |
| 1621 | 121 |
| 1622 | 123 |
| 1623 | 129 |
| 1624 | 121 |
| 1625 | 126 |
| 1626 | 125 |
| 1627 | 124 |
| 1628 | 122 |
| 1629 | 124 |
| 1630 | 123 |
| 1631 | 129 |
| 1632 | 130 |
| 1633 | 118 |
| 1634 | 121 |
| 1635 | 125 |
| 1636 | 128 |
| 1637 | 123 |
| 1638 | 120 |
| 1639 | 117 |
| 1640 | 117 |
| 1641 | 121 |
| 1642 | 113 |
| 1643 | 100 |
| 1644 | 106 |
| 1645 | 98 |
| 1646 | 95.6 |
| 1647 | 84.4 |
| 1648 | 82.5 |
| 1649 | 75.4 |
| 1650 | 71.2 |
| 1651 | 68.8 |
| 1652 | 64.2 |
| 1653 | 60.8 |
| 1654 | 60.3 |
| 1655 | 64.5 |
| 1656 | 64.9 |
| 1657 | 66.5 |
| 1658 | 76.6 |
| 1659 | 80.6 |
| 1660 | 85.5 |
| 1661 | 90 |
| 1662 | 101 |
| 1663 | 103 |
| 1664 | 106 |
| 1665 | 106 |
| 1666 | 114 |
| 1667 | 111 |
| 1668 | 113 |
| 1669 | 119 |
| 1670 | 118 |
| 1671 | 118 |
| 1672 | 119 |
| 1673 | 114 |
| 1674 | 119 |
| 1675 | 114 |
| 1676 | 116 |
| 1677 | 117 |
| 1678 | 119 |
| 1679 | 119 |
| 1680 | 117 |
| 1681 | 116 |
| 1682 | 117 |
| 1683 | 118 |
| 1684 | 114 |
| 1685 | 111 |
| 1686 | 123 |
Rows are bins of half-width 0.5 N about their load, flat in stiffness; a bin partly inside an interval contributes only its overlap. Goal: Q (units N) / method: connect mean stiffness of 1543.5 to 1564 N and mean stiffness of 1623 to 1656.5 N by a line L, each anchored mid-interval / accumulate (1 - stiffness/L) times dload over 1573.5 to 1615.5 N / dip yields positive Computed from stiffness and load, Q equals -2.9 N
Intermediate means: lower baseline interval 123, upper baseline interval 104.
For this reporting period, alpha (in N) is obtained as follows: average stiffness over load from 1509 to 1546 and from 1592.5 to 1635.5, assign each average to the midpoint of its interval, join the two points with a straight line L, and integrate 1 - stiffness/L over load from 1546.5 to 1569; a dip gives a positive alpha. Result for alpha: -4.2 N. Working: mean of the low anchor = 94.3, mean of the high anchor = 122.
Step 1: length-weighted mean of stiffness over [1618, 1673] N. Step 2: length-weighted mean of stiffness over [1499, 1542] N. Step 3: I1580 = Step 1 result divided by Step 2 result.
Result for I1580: 1.11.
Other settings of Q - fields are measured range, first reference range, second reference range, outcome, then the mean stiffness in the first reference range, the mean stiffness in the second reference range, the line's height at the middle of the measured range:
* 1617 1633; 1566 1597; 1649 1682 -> -2.1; 122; 97.9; 110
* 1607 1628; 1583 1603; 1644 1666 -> -3.6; 121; 82.5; 106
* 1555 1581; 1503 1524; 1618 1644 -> -3.4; 97.8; 122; 109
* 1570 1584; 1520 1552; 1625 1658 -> -3.3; 97.6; 101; 99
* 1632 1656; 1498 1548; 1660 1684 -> 2.8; 98.5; 113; 110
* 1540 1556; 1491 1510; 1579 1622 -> -1.9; 99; 122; 110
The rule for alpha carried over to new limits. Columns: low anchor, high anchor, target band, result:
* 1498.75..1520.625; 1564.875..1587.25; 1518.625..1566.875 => 3.9 N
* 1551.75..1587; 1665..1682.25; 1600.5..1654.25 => 2.6 N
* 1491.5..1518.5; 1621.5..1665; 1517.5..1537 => 4.5 N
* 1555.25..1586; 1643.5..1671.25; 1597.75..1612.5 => -1.7 N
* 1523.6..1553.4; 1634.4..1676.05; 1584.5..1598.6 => -2.6 N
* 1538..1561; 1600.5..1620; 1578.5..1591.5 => 0.0 N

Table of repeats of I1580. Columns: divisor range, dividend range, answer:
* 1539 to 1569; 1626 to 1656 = 0.84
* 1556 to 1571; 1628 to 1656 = 0.82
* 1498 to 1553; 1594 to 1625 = 1.21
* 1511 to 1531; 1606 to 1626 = 1.52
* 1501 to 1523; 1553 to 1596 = 1.22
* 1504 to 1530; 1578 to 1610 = 1.34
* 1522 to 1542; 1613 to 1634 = 1.41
